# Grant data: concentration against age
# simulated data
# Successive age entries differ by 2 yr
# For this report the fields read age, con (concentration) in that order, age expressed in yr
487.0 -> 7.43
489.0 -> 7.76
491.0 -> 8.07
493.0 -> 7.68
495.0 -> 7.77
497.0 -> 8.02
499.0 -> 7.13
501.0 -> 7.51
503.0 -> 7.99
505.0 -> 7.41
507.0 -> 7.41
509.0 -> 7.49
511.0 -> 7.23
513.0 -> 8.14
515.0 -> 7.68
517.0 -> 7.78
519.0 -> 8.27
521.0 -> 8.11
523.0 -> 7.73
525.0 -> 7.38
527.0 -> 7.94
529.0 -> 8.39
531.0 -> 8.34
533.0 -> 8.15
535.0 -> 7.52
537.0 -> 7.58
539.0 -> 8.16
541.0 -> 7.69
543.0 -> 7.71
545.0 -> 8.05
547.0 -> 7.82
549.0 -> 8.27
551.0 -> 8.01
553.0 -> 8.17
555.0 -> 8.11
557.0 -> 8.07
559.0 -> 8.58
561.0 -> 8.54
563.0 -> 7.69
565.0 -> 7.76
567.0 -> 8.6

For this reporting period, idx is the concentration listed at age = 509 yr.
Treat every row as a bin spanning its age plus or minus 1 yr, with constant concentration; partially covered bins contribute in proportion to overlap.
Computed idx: 7.49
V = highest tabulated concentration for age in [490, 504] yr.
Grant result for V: 8.07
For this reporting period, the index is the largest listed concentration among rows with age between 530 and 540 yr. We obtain 8.34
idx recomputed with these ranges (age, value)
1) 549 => 8.27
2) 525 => 7.38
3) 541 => 7.69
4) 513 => 8.14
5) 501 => 7.51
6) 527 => 7.94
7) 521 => 8.11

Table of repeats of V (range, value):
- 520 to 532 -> 8.39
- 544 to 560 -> 8.58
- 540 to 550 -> 8.27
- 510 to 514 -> 8.14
